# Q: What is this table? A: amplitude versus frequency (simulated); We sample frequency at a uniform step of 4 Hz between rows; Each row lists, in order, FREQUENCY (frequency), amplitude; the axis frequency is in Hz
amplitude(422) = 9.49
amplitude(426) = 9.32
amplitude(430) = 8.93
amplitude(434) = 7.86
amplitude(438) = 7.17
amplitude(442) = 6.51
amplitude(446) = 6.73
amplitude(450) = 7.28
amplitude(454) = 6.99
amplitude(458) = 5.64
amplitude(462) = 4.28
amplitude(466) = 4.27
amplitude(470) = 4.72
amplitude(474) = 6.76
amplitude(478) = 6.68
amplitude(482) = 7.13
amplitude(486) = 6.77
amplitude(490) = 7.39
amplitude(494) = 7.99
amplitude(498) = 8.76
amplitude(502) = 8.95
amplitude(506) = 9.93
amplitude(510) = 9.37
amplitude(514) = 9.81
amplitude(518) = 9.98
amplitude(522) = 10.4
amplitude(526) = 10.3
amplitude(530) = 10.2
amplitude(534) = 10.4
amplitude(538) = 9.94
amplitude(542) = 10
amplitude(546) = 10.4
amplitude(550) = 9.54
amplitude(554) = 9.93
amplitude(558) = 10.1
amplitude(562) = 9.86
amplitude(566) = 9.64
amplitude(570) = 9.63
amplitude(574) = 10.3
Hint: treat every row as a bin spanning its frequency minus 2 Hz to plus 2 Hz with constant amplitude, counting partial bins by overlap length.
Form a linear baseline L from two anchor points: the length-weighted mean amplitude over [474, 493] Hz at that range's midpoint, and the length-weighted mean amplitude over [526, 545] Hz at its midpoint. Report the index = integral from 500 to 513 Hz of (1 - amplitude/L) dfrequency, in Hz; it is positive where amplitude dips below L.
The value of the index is -1.6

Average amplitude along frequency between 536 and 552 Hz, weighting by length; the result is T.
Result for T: 9.97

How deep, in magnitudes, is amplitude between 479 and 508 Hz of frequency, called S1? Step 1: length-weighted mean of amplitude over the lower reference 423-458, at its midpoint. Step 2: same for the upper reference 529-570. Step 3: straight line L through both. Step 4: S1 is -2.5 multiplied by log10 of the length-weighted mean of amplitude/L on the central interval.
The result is 0.09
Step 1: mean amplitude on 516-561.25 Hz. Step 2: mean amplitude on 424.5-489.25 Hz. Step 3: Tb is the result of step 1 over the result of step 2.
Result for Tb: 1.5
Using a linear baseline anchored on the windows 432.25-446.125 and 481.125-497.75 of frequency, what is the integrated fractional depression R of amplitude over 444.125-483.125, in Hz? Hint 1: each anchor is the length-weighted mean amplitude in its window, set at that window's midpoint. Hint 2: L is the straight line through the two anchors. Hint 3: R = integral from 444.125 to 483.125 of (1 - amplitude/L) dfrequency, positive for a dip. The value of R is 6.8 Hz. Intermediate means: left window 7.1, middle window 6.02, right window 7.48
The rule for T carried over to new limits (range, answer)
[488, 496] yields 7.69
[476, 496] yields 7.19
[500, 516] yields 9.52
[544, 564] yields 9.97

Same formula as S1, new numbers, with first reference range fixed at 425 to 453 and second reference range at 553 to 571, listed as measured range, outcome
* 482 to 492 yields 0.19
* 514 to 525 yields -0.12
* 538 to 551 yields -0.05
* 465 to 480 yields 0.40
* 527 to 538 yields -0.10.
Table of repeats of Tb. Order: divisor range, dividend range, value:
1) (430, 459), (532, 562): 1.42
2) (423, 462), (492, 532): 1.32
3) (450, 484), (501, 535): 1.69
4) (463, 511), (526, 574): 1.37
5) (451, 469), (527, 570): 1.86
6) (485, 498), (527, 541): 1.33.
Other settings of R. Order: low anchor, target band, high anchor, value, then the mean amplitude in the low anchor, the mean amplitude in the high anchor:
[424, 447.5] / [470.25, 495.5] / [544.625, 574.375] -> 4.86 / 7.78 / 9.89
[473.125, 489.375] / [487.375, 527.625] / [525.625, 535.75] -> -2.46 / 6.89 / 10.3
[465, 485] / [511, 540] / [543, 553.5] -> -4.63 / 6.04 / 9.97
